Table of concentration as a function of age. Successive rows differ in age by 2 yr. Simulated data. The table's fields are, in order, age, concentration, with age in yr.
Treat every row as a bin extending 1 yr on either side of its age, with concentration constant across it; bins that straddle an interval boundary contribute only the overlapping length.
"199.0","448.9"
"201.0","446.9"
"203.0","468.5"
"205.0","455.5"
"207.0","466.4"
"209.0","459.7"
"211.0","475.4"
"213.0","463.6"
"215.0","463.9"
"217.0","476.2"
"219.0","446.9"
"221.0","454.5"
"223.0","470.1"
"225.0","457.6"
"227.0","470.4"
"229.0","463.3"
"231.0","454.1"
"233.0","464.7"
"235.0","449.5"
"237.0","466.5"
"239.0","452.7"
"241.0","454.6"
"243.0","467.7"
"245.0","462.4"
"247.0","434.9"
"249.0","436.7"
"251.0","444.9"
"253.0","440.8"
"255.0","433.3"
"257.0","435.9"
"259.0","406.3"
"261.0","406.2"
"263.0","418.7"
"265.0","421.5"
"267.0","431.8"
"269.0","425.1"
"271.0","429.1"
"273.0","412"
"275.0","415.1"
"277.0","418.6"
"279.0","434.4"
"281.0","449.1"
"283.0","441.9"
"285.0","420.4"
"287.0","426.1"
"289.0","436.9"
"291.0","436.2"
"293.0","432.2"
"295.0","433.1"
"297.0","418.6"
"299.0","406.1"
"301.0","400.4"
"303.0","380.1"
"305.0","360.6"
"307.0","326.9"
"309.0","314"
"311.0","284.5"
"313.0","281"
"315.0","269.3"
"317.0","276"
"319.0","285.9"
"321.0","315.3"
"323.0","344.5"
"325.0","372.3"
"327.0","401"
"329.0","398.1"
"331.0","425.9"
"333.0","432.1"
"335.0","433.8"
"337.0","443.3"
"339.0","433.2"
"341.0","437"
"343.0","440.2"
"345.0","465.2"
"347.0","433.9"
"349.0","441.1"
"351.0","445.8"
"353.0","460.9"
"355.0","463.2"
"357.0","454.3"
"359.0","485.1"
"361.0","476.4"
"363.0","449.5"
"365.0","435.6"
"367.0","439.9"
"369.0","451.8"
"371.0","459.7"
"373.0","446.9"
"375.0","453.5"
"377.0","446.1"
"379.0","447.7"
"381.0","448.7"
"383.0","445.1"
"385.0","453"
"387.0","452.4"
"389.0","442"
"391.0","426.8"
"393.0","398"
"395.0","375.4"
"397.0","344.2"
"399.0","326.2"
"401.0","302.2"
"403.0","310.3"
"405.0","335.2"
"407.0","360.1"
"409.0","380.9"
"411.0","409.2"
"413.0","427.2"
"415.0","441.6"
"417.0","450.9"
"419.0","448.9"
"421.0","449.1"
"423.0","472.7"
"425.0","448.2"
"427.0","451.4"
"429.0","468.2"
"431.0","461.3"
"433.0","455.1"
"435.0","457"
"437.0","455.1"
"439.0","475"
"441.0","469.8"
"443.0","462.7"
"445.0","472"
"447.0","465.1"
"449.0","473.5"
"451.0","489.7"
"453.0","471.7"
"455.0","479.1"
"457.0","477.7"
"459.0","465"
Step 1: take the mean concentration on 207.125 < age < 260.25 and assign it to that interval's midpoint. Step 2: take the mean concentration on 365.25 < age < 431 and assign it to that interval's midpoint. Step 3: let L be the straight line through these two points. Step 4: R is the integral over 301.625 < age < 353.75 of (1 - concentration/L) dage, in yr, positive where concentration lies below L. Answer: 6.4 yr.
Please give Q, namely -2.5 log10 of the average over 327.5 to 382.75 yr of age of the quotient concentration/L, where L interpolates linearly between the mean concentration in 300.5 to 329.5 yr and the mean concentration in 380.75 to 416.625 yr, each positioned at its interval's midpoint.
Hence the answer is -0.23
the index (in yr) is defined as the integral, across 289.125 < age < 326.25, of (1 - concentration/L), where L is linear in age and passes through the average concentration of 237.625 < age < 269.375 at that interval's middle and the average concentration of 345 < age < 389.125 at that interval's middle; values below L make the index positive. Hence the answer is 7.5 yr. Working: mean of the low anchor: 436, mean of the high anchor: 452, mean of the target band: 354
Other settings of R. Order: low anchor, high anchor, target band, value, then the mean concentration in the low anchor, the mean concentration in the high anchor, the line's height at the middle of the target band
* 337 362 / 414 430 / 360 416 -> 4.88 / 453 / 454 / 453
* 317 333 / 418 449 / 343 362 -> -3.44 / 362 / 461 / 387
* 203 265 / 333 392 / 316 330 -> 3.35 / 452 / 448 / 449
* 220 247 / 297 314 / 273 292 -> -2.28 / 460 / 349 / 384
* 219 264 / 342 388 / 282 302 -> 1.08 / 448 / 452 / 449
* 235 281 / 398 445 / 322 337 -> 0.90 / 435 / 424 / 430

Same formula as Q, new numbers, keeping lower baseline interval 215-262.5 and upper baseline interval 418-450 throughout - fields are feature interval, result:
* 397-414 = 0.28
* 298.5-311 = 0.26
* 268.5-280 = 0.07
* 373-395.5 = 0.05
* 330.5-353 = 0.04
